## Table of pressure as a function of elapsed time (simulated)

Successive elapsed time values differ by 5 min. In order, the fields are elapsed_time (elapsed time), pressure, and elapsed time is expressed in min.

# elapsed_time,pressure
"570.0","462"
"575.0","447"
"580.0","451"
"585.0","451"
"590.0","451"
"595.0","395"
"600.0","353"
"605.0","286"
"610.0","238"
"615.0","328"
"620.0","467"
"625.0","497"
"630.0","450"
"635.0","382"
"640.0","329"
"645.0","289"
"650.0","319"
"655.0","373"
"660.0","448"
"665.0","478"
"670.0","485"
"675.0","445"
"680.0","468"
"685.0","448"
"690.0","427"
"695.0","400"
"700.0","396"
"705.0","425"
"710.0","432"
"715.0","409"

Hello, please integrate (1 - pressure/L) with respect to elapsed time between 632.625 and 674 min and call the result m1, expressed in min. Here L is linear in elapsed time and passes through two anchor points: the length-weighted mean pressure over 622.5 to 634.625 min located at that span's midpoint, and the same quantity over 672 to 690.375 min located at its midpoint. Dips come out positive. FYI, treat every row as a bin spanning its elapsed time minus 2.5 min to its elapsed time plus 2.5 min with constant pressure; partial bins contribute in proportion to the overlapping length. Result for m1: 5.8 min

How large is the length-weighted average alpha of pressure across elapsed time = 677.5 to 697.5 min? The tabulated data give 436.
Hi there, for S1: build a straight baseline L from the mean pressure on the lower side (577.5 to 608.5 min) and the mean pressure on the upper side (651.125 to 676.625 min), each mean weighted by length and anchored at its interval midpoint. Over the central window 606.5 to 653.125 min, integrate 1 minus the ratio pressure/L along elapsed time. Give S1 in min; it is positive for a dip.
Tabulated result 5.77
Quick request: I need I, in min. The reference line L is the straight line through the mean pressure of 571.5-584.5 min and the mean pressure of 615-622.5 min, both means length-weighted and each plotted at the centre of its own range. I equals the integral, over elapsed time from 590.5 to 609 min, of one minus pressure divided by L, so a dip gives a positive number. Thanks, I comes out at 3.7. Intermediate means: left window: 450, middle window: 348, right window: 421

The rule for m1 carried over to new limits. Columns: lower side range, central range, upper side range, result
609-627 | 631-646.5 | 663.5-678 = 2.7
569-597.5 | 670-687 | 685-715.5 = -1.5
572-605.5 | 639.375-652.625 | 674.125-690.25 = 3.8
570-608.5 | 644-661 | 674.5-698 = 2.8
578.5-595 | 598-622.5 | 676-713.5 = 5.9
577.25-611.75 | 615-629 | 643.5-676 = -2.2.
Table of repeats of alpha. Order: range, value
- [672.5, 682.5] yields 456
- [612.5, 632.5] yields 436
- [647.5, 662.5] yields 380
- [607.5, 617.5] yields 283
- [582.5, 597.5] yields 432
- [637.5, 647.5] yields 309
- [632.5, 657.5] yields 338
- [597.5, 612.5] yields 292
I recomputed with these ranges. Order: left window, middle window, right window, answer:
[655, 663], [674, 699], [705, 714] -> -0.5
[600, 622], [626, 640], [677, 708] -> -2.1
